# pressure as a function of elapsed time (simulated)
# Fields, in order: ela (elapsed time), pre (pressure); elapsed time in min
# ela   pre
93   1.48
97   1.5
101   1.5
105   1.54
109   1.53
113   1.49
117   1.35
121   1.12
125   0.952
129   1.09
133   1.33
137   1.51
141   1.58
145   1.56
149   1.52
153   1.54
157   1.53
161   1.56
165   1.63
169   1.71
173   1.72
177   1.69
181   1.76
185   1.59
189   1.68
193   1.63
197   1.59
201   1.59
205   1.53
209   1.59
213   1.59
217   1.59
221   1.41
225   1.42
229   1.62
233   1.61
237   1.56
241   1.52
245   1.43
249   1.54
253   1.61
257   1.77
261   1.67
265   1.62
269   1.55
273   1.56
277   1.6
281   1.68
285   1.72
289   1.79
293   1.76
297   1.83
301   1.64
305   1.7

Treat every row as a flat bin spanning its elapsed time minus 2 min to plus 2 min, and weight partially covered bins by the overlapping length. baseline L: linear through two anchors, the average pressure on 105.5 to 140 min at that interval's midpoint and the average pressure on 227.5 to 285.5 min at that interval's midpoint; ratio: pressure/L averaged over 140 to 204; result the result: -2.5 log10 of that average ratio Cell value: -0.14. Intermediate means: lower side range 1.32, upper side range 1.6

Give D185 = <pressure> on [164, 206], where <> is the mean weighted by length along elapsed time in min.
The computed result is 1.65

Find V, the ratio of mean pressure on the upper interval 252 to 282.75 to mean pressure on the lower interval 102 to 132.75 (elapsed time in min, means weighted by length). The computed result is 1.25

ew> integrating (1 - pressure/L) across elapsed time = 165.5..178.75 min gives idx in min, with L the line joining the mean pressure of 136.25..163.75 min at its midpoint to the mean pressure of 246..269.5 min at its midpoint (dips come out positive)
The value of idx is -1.2 min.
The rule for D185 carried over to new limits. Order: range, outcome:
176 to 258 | 1.58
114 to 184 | 1.48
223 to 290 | 1.6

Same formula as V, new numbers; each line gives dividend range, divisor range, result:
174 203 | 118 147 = 1.26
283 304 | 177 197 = 1.05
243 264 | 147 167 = 1.03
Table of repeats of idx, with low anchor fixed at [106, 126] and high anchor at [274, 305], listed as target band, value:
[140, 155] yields -1.7 min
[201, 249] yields 0.8 min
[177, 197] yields -2.5 min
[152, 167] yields -1.6 min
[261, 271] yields 0.3 min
